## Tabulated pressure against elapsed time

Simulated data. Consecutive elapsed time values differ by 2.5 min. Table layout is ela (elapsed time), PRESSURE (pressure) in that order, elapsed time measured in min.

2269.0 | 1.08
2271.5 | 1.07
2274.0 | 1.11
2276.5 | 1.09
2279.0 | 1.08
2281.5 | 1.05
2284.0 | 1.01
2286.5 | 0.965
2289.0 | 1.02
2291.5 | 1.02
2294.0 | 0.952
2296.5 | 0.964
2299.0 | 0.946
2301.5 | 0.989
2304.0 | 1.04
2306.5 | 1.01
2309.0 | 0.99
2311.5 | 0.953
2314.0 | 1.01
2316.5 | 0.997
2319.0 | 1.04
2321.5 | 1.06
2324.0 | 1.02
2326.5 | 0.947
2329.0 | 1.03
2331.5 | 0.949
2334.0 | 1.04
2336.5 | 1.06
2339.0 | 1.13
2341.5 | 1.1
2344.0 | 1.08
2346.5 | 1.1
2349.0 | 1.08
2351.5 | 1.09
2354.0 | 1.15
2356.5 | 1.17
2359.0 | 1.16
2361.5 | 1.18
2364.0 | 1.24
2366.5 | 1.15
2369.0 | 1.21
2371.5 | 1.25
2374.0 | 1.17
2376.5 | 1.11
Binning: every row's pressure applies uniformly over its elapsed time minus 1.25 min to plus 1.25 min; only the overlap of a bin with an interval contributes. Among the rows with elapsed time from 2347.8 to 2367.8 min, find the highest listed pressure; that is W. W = 1.24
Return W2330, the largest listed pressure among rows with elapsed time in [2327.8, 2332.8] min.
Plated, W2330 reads 1.03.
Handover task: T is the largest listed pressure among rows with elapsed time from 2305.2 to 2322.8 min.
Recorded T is 1.06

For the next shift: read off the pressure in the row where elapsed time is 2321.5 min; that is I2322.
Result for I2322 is 1.06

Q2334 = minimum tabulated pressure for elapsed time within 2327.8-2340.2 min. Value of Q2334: 0.949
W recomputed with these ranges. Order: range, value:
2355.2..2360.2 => 1.17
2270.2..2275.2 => 1.11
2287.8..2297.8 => 1.02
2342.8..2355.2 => 1.15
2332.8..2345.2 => 1.13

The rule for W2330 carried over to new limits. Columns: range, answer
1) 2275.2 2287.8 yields 1.09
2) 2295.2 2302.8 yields 0.989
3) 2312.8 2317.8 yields 1.01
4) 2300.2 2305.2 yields 1.04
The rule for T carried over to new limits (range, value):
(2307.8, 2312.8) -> 0.99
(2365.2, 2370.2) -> 1.21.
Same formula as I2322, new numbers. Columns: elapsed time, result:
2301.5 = 0.989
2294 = 0.952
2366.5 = 1.15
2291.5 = 1.02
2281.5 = 1.05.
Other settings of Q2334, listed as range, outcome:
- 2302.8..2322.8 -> 0.953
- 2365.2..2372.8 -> 1.15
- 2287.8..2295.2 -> 0.952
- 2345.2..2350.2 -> 1.08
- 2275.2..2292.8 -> 0.965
